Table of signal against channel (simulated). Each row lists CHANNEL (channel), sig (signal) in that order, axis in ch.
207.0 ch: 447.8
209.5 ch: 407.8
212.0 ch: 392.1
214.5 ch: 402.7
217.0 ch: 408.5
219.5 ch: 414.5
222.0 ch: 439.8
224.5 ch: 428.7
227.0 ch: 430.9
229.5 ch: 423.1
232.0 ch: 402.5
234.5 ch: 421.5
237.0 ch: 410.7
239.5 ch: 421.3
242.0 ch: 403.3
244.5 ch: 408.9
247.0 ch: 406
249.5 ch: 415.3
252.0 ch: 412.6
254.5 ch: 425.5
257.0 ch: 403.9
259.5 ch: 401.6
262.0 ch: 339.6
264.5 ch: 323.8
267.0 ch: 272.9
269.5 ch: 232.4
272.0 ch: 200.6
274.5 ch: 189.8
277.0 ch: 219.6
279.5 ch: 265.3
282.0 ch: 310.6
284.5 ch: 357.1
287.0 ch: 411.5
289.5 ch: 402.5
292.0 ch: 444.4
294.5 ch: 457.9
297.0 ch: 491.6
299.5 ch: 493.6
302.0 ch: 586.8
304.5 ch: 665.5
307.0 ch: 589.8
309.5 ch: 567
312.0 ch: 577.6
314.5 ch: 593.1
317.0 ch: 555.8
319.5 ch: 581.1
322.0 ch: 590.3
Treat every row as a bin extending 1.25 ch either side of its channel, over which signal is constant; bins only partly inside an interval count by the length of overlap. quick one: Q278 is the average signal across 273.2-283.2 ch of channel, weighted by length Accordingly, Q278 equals 246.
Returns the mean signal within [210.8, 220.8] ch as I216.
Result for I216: 405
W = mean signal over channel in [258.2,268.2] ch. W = 335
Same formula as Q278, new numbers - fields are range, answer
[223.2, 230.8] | 427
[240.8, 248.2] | 406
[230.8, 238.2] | 412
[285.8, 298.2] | 441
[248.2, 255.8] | 418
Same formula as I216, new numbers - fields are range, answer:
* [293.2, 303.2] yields 507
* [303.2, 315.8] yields 598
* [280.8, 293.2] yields 385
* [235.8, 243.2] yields 412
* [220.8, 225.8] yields 434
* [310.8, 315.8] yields 585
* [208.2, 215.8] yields 401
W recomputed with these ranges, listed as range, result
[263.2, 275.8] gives 244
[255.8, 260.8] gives 402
